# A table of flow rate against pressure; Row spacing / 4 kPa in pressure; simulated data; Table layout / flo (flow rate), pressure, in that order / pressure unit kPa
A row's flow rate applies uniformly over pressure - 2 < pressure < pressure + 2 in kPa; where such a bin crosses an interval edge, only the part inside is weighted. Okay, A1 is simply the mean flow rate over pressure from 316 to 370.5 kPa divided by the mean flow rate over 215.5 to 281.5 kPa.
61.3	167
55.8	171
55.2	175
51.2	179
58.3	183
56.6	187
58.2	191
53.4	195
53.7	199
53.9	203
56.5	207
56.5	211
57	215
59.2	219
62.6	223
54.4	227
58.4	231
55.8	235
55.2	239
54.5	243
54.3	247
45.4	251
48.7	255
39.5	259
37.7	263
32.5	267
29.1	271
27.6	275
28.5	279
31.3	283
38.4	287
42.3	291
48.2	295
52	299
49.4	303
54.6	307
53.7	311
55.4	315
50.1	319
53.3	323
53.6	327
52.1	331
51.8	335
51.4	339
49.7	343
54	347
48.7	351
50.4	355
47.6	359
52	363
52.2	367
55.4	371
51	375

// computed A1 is 1.1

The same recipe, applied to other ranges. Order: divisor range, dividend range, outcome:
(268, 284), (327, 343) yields 1.77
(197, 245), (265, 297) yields 0.62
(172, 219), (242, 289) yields 0.69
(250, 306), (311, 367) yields 1.31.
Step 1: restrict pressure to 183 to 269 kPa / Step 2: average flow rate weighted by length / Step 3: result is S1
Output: 52.7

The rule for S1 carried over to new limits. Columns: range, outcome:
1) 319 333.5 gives 52.6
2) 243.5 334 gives 44.7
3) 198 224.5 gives 57.1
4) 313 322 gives 52.8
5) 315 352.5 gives 51.9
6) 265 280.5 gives 29.5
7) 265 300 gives 36.2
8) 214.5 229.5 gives 58.4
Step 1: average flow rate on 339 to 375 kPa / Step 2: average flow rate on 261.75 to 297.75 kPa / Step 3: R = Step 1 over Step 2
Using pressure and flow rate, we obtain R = 1.45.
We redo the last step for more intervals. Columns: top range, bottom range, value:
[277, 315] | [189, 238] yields 0.79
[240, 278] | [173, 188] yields 0.74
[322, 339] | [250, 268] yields 1.28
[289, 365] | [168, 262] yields 0.94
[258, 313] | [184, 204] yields 0.73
